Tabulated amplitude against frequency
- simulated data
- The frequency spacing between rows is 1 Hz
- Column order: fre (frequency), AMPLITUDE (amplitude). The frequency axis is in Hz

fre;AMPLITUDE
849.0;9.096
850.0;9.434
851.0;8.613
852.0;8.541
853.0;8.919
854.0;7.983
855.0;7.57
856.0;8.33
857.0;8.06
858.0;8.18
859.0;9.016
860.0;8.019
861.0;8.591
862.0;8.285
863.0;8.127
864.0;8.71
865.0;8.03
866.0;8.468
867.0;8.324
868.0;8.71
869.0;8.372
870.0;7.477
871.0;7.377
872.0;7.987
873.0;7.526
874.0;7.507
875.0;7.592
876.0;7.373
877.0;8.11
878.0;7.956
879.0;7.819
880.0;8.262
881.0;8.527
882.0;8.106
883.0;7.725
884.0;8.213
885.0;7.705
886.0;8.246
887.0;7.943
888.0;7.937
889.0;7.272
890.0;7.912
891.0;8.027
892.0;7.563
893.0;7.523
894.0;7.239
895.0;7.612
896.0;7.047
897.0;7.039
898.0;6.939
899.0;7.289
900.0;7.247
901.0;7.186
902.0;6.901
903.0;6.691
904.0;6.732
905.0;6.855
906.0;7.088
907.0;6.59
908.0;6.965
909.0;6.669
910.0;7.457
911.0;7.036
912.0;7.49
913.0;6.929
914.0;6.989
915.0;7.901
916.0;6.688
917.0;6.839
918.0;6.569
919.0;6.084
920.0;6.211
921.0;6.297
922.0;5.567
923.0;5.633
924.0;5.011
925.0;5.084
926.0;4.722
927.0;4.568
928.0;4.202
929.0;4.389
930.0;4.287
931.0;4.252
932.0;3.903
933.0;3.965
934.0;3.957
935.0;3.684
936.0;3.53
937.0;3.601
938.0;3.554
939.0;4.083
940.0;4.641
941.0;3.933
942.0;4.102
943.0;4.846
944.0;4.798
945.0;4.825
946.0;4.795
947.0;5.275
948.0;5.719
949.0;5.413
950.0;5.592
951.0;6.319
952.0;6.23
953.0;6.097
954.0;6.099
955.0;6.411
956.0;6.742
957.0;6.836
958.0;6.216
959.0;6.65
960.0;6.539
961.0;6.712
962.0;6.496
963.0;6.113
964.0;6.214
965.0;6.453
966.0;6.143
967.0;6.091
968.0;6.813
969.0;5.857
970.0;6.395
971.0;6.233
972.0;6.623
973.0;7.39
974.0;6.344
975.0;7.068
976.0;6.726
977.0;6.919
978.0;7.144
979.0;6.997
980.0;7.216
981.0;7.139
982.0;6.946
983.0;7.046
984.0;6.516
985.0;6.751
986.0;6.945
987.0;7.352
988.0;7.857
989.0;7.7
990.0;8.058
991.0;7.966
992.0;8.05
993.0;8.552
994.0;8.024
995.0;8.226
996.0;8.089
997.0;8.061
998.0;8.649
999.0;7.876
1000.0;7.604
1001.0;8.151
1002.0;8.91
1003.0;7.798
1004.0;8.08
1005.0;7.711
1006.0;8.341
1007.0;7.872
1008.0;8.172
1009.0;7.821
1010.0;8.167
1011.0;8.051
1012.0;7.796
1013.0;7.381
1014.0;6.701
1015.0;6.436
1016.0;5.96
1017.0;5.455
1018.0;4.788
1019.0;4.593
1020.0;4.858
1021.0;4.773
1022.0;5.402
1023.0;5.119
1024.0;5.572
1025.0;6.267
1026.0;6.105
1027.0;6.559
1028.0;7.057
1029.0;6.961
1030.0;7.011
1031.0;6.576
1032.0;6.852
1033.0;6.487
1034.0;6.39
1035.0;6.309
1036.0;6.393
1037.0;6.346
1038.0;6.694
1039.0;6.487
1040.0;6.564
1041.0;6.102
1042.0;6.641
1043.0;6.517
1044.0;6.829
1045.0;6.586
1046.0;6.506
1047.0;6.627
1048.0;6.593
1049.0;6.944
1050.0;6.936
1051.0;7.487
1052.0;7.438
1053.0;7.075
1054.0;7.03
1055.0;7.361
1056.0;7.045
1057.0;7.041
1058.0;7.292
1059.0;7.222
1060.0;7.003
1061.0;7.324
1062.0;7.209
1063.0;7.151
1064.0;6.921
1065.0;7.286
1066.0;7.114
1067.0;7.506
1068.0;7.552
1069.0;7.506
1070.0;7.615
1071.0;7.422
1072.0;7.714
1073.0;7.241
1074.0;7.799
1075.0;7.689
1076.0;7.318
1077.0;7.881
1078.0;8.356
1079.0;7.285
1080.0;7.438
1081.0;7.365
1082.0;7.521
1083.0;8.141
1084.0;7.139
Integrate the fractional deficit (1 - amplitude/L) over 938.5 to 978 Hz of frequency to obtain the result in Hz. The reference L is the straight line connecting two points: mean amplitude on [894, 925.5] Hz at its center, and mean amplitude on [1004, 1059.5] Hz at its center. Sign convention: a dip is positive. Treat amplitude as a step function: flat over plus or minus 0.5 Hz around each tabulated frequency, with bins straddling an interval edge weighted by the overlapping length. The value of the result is 4.33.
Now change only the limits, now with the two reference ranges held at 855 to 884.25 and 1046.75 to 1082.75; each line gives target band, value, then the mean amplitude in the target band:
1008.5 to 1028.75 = 3.4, 6.25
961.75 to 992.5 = 3.1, 6.89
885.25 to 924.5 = 4.6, 7.01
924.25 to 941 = 7.9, 4.16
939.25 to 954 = 4.9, 5.2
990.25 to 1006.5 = -1.2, 8.13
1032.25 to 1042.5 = 1.4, 6.45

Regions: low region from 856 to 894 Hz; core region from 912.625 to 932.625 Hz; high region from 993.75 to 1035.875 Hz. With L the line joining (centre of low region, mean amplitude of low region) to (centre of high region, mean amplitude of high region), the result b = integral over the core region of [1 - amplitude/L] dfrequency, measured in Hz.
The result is 5.4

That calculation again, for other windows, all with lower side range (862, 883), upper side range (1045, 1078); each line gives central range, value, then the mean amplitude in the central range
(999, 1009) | -0.8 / 8.05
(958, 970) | 2.0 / 6.37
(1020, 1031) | 2.0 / 6.05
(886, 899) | 0.7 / 7.52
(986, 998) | -0.7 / 7.98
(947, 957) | 2.1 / 6.07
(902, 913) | 1.3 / 6.95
